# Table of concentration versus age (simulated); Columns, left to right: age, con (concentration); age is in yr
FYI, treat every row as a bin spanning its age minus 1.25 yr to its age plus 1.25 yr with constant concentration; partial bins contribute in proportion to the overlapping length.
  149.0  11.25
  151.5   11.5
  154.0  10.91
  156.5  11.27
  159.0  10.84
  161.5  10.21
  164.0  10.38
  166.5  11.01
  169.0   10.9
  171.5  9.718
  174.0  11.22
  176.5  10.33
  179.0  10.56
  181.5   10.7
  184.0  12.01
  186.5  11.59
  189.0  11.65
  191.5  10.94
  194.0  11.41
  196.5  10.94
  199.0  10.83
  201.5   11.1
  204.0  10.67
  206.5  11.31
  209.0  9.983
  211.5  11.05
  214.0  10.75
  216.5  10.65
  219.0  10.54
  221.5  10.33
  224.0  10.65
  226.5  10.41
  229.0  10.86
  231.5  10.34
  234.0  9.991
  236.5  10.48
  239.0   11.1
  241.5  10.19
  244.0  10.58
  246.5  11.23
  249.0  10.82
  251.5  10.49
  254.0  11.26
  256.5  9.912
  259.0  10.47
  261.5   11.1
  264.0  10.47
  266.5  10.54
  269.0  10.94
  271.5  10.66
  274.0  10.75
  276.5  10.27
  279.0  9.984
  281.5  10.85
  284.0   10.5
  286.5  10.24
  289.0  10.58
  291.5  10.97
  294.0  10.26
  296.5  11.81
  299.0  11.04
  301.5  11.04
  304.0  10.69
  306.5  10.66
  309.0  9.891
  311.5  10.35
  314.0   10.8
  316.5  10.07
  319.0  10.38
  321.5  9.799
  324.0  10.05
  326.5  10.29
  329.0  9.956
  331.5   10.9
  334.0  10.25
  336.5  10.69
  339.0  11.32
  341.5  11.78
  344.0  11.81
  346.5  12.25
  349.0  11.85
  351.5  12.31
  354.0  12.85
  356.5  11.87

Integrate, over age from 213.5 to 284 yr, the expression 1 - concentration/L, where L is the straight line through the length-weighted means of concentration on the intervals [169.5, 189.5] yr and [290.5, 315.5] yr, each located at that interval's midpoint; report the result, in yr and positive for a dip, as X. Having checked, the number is 1.6 yr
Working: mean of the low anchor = 10.9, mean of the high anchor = 10.7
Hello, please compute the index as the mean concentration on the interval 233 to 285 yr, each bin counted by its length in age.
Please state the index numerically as 10.6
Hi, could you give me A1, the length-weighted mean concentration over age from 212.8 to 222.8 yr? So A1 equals 10.6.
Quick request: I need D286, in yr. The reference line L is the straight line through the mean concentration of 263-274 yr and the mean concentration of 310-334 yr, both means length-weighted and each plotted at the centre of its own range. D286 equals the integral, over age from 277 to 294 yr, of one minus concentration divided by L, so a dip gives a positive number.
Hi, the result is 0.1 yr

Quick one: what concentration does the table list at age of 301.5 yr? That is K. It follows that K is 11.04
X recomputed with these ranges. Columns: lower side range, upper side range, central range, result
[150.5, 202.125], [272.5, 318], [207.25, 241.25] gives 0.8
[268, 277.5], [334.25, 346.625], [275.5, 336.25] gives 2.9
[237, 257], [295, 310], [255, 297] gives 0.8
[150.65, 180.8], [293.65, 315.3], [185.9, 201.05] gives -0.7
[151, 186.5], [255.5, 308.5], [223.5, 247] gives 0.4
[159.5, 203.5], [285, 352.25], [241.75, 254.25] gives 0.1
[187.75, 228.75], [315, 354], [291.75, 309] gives 0.1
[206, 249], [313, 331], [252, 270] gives -0.3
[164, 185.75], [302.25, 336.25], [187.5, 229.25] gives -0.5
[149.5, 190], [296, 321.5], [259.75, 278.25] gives 0.1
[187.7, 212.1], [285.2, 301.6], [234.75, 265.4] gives 0.7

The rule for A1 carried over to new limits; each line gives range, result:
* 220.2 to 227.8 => 10.5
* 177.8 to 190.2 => 11.3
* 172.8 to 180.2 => 10.7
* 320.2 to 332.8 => 10.2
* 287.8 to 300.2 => 10.9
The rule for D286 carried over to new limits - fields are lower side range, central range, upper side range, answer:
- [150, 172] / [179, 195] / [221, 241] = -0.9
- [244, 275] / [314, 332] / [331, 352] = 1.7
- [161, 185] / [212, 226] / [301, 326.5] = 0.0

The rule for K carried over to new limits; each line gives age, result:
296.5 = 11.81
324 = 10.05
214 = 10.75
